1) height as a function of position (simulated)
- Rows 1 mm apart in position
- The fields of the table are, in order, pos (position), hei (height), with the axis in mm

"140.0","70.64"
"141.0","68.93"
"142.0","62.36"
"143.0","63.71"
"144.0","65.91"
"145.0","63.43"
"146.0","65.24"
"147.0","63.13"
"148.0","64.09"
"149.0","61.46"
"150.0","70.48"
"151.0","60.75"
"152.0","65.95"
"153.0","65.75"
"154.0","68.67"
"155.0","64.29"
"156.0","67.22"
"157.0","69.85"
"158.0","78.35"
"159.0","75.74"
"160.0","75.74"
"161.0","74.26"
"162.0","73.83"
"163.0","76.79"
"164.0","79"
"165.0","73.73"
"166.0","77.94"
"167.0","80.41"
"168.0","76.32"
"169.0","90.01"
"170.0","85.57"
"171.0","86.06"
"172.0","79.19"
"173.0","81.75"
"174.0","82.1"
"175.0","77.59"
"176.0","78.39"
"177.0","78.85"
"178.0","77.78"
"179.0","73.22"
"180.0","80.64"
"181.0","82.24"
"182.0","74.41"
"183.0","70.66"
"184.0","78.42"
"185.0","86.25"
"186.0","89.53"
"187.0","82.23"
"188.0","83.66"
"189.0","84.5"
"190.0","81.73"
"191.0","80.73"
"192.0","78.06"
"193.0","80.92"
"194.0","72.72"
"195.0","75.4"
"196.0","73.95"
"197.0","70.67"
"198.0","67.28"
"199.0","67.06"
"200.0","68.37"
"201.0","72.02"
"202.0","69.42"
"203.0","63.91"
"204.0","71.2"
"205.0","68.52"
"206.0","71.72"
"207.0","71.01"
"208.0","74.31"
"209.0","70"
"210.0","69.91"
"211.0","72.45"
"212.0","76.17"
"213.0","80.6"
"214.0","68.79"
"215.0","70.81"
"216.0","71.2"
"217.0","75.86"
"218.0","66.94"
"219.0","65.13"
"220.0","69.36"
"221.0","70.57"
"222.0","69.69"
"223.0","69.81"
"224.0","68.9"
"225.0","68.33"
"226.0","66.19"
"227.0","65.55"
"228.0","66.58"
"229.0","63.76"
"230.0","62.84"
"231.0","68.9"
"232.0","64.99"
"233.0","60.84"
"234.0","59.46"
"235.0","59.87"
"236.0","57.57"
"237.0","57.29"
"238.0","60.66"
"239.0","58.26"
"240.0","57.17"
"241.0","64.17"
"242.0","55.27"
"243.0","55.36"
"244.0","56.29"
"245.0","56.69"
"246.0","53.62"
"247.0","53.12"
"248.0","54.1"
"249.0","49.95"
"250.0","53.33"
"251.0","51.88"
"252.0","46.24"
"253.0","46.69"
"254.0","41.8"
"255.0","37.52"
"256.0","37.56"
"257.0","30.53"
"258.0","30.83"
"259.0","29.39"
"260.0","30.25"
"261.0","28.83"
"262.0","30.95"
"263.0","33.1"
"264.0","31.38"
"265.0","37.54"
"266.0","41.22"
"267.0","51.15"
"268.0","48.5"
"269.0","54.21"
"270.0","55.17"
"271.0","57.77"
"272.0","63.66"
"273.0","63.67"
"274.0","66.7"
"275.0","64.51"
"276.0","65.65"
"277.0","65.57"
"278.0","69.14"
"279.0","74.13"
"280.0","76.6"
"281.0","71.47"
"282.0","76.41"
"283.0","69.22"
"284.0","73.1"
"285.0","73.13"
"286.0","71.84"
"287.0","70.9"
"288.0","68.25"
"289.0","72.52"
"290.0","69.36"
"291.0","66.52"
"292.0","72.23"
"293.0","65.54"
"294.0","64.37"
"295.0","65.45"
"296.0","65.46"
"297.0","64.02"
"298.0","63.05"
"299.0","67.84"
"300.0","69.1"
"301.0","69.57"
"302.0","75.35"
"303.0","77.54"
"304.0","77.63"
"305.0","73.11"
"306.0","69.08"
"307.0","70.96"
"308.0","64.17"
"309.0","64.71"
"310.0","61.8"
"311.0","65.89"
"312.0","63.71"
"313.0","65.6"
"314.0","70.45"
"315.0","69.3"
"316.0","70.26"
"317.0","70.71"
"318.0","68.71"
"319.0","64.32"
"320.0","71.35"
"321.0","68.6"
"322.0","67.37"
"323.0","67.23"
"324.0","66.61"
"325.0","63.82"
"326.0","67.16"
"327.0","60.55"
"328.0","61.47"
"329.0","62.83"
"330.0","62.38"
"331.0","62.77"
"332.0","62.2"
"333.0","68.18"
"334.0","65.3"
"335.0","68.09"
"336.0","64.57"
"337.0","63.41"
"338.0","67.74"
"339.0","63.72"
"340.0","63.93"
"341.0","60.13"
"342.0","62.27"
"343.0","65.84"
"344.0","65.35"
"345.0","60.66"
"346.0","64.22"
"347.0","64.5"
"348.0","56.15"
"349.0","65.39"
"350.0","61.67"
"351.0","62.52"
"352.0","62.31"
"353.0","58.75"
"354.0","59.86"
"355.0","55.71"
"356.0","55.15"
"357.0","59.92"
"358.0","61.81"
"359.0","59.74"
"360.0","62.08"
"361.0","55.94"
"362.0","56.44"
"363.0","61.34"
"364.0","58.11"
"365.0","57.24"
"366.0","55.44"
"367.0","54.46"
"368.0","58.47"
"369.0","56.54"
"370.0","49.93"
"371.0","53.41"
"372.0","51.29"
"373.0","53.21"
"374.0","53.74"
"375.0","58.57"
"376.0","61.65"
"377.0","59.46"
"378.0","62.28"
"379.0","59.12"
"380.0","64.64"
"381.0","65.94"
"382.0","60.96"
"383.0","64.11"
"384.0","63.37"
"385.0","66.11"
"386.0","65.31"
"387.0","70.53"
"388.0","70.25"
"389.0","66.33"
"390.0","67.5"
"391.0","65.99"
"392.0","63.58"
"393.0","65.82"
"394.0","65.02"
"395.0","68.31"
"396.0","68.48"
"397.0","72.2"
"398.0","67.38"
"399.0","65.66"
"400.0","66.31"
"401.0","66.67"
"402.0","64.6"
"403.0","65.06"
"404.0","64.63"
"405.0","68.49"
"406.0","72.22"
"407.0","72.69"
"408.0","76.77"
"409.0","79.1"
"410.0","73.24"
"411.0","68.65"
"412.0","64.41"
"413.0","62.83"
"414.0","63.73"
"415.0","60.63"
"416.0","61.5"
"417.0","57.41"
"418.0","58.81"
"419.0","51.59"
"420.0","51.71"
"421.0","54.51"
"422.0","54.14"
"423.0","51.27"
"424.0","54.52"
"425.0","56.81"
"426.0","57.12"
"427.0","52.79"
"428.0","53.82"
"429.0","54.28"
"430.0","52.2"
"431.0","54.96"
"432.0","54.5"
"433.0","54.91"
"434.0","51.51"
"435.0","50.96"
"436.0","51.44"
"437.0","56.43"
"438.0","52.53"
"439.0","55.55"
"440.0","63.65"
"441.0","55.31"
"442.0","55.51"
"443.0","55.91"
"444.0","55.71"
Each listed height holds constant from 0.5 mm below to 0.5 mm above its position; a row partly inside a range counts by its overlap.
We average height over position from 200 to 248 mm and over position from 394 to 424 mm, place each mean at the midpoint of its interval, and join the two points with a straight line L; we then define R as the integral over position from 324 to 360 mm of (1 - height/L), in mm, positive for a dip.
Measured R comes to 1.25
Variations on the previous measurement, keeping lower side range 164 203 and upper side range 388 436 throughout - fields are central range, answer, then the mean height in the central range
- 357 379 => 2.63 mm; 57.3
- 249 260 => 4.90 mm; 40.5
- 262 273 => 3.77 mm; 47.4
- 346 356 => 0.85 mm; 60.7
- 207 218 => 0.48 mm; 72.6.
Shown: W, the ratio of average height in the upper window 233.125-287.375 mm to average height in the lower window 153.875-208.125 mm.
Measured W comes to 0.7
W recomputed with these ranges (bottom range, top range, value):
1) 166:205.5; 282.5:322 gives 0.89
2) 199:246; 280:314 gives 1.04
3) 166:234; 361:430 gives 0.83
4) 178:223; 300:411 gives 0.87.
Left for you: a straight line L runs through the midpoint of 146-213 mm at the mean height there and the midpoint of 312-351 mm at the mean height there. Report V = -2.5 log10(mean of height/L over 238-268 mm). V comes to 0.48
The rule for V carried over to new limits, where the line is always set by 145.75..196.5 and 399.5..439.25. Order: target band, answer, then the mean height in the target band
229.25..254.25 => 0.26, 56.5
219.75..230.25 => 0.08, 67.5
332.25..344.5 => 0.01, 64.8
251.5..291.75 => 0.25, 54.9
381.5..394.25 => -0.06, 65.8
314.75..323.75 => -0.03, 68.6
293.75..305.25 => -0.03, 69.4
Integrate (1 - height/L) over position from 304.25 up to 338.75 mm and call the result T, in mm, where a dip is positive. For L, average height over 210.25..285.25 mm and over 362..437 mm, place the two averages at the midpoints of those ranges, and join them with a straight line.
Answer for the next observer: -3.9 mm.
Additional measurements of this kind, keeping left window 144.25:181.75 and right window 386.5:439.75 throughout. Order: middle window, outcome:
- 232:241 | 1.4 mm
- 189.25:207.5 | -0.1 mm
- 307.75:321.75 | -0.1 mm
